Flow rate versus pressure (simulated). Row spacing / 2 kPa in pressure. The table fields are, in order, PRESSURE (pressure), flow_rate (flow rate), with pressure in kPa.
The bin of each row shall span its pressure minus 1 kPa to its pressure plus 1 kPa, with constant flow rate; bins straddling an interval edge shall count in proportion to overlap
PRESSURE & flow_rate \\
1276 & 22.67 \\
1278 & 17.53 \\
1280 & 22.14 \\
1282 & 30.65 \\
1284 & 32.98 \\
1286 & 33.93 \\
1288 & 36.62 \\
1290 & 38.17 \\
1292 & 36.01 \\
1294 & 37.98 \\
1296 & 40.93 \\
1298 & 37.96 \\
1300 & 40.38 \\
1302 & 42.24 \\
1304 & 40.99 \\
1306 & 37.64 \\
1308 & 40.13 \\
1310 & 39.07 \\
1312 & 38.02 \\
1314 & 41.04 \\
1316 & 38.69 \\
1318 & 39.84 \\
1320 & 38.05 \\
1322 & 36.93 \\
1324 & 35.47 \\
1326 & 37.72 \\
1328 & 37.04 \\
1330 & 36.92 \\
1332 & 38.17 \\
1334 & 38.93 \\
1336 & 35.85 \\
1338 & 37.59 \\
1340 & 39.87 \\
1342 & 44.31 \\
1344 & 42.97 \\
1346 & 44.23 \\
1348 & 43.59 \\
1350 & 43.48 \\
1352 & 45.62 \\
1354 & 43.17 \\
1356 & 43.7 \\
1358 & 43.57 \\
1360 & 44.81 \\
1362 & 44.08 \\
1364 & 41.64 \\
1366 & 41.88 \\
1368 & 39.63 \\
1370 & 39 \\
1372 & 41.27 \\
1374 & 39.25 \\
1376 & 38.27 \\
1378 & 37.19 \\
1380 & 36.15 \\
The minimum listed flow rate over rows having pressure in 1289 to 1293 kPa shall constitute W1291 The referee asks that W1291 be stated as 36.01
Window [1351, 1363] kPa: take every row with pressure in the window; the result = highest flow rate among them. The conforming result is 45.62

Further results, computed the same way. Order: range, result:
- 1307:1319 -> 41.04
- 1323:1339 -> 38.93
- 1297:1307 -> 42.24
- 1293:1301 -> 40.93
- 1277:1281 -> 22.14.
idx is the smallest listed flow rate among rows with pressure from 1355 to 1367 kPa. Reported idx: 41.64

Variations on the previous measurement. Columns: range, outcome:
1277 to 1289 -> 17.53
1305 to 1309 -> 37.64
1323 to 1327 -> 35.47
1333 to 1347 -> 35.85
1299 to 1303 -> 40.38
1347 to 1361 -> 43.17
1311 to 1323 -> 36.93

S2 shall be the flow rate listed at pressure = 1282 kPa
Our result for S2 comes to 30.65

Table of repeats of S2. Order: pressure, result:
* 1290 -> 38.17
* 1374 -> 39.25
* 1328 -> 37.04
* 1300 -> 40.38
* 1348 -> 43.59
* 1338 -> 37.59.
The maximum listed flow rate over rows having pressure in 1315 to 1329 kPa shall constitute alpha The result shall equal 39.84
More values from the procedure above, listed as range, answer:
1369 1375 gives 41.27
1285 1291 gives 38.17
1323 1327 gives 37.72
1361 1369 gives 44.08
